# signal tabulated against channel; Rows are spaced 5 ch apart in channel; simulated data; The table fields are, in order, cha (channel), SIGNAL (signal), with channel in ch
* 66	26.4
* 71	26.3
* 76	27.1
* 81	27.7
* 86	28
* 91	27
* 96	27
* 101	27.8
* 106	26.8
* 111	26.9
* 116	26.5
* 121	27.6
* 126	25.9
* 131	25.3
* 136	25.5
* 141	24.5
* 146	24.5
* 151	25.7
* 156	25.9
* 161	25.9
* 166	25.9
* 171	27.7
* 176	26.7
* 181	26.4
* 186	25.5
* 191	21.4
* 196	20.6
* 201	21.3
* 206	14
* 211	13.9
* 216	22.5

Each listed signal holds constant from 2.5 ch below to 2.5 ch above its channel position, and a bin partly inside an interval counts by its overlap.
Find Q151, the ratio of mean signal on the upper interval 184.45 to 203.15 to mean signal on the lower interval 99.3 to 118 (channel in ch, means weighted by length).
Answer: 0.8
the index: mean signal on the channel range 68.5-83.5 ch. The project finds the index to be 27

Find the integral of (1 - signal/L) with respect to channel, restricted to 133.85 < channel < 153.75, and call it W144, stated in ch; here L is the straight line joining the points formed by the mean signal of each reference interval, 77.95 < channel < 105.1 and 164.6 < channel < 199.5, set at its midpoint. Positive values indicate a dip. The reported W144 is 0.6 ch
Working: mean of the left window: 27.5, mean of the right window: 24.8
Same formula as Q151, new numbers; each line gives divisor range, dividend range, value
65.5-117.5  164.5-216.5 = 0.82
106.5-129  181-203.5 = 0.85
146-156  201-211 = 0.62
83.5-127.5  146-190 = 0.96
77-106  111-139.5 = 0.95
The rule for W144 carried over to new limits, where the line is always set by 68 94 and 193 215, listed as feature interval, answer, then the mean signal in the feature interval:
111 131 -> -1.9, 26.5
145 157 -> -1.9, 25.4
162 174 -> -3.5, 26.7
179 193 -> -3.8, 24.5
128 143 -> -1.3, 25.1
